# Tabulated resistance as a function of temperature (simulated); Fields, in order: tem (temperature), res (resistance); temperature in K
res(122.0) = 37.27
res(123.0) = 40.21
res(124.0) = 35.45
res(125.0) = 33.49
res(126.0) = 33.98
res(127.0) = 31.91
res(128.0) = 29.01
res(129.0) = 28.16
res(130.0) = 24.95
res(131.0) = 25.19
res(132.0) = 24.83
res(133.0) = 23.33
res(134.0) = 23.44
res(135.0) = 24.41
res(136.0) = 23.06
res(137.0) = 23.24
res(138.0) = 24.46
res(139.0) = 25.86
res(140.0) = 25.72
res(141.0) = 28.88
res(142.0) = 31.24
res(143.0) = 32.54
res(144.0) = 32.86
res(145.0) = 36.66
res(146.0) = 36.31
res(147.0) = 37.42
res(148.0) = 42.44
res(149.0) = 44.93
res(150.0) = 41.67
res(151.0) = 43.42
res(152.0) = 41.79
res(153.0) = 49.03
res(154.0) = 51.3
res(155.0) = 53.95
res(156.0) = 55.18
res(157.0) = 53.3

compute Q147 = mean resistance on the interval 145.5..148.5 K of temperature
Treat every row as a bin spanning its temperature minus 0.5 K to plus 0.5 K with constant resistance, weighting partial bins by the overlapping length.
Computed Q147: 38.7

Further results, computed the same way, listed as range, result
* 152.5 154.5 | 50.2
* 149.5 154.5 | 45.4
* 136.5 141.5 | 25.6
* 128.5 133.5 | 25.3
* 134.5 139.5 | 24.2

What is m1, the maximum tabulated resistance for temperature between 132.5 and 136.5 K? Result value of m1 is 24.41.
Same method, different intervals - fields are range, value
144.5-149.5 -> 44.93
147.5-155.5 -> 53.95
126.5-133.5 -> 31.91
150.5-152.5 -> 43.42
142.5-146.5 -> 36.66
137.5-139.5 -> 25.86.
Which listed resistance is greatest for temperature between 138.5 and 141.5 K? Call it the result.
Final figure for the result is 28.88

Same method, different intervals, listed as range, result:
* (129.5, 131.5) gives 25.19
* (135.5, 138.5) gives 24.46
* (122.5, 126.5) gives 40.21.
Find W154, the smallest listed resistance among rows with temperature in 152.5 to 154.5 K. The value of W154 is 49.03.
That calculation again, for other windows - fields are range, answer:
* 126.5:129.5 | 28.16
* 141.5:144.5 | 31.24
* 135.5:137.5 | 23.06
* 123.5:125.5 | 33.49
